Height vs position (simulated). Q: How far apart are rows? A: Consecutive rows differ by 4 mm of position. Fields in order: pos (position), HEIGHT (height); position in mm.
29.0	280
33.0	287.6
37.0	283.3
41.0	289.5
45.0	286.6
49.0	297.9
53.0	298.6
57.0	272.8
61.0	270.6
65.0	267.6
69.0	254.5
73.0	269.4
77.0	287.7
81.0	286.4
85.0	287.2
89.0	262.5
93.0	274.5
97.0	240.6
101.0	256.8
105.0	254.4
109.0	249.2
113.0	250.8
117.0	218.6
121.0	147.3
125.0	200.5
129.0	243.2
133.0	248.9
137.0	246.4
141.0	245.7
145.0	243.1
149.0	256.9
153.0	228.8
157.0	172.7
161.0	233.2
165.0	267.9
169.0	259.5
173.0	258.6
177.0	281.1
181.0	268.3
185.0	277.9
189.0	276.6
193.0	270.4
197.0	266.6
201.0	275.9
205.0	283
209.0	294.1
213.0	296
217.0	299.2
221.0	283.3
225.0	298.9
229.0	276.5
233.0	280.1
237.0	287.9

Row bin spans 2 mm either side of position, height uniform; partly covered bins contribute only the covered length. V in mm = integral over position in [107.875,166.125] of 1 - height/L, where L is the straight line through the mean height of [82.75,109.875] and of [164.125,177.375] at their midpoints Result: 7.5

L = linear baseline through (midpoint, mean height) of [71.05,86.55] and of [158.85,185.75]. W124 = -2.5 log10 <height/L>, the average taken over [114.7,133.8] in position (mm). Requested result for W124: 0.28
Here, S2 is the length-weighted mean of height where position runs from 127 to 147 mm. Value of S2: 245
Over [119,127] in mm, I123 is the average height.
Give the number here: 174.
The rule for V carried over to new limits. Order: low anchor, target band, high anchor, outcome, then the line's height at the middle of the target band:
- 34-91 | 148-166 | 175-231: 3.4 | 281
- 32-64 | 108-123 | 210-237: 3.8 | 287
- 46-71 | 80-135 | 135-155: 3.3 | 259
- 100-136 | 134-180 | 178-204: 1.4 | 253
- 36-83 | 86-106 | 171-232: 1.5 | 280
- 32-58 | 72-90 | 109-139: -1.5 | 259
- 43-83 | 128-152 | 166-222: 2.7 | 278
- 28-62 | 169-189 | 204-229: 1.3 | 290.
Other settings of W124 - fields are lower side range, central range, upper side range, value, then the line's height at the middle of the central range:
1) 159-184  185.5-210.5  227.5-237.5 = -0.03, 270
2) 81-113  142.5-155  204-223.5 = 0.13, 275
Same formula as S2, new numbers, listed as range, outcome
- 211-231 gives 291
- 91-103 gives 257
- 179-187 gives 273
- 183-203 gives 273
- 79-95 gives 278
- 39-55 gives 293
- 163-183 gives 267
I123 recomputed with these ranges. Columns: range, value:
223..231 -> 288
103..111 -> 252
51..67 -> 277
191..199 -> 268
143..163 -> 227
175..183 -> 275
